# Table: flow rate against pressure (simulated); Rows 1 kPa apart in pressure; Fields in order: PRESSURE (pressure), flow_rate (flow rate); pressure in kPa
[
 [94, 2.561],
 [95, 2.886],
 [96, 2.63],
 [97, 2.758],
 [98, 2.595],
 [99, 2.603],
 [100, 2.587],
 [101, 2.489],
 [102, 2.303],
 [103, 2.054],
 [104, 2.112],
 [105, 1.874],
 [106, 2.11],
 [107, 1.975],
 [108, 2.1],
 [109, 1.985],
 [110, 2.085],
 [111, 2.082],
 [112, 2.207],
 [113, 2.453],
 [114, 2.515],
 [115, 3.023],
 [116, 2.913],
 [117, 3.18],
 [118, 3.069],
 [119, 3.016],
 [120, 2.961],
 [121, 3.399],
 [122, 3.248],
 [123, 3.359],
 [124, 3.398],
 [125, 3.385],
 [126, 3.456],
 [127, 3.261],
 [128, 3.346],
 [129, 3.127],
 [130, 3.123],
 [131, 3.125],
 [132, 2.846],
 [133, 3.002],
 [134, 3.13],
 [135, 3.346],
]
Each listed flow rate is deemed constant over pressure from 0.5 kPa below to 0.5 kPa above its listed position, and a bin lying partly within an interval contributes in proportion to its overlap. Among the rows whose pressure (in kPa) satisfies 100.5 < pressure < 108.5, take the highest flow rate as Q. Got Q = 2.489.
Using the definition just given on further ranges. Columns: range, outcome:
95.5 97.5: 2.758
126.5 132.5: 3.346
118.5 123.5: 3.399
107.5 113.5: 2.453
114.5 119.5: 3.18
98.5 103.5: 2.603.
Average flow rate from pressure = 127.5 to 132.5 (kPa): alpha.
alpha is 3.11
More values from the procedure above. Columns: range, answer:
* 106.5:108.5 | 2.04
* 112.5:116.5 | 2.73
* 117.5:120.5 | 3.02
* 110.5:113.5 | 2.25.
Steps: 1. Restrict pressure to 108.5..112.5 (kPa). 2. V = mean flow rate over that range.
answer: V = 2.09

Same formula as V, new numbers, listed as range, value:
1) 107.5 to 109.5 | 2.04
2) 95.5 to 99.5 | 2.65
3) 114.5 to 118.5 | 3.05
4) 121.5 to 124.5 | 3.34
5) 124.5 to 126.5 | 3.42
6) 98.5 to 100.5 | 2.6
